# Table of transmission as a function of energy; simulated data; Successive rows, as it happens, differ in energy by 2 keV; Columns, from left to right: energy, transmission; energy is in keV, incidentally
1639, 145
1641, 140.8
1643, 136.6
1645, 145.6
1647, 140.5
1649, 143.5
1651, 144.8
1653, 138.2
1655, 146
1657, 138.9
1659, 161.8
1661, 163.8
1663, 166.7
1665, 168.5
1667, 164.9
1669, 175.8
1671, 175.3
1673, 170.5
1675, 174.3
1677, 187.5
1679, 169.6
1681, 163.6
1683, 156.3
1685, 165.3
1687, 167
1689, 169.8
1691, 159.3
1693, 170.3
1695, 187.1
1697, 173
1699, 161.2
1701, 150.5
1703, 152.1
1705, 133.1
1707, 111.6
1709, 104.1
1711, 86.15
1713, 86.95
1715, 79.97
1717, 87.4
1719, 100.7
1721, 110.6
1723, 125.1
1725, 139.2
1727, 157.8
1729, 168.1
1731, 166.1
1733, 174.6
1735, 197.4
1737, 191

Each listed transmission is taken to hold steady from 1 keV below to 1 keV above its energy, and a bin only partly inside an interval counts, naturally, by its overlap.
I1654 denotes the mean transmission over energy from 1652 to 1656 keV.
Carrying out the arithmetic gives 142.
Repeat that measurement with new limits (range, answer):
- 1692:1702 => 168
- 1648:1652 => 144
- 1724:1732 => 158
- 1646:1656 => 143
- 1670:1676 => 173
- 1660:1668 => 166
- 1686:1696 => 171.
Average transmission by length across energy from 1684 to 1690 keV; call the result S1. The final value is 167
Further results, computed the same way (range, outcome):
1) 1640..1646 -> 141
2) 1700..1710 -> 130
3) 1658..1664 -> 164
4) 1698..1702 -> 156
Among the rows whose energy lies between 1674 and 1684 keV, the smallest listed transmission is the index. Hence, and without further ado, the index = 156.3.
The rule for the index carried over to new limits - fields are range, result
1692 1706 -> 133.1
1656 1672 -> 138.9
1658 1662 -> 161.8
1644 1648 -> 140.5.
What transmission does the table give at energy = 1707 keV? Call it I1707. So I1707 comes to 111.6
